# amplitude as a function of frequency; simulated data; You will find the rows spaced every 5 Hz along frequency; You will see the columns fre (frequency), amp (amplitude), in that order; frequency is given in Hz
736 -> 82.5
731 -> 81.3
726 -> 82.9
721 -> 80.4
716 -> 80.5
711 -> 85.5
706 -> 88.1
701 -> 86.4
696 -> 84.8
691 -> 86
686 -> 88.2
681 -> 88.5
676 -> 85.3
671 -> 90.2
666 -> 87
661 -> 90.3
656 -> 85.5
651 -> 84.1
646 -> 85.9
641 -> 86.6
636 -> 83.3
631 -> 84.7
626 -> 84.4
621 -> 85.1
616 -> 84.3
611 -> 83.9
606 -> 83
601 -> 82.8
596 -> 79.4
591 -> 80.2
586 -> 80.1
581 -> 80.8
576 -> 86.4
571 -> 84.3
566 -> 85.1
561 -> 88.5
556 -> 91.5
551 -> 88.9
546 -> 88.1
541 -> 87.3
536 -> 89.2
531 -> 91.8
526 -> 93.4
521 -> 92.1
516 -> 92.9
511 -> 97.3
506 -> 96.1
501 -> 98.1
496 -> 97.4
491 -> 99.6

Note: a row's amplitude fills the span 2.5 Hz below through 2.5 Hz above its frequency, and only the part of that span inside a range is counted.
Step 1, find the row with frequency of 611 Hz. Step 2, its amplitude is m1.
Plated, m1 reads 83.9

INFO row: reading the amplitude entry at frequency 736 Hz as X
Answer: 82.5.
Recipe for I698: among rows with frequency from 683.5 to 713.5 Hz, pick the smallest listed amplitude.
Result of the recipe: 84.8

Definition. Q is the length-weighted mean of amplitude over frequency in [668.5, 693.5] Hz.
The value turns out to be 87.6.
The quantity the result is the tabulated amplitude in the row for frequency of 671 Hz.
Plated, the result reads 90.2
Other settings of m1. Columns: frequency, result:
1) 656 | 85.5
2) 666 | 87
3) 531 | 91.8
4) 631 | 84.7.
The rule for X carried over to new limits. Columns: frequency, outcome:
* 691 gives 86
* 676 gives 85.3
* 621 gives 85.1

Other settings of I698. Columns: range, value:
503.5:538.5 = 89.2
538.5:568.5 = 85.1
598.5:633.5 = 82.8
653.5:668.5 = 85.5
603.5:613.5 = 83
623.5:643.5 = 83.3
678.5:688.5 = 88.2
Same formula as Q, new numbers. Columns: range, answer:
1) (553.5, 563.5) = 90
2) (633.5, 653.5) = 85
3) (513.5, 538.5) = 91.9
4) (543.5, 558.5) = 89.5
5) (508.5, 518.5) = 95.1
